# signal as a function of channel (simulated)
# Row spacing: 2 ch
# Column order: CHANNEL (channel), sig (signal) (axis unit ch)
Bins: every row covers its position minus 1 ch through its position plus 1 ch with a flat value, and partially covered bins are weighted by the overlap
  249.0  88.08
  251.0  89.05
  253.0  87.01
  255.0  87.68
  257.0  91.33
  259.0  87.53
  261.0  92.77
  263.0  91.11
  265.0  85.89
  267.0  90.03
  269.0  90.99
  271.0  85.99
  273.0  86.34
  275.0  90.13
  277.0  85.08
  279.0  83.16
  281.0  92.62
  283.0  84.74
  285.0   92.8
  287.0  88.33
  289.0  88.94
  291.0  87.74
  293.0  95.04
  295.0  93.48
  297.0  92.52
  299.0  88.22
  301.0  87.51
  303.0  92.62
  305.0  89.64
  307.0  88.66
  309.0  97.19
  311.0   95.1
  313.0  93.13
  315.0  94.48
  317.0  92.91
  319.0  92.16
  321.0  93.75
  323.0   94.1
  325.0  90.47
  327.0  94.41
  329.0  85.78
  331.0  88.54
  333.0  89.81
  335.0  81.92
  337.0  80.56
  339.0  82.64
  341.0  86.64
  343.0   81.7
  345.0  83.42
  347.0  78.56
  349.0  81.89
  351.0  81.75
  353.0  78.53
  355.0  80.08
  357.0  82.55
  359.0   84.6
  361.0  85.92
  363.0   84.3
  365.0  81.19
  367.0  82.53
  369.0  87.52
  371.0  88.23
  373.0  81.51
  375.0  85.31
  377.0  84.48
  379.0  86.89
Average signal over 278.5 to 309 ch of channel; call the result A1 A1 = 90.1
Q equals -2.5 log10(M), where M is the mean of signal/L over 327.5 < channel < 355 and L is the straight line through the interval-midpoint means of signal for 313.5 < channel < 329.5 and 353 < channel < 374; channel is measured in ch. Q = 0.064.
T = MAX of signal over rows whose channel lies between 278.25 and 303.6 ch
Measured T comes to 95.04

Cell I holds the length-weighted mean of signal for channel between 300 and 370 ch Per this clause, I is 87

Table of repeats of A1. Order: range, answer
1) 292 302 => 91.4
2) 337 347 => 82.8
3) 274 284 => 87.1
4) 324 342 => 86.8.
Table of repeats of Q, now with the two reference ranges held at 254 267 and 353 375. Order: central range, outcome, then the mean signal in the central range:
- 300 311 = -0.056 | 91.5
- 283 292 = -0.012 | 88.9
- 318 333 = -0.066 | 91.2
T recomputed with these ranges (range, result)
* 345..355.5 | 83.42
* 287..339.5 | 97.19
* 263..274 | 91.11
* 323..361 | 94.41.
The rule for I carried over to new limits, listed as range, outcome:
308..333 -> 92.6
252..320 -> 90.1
